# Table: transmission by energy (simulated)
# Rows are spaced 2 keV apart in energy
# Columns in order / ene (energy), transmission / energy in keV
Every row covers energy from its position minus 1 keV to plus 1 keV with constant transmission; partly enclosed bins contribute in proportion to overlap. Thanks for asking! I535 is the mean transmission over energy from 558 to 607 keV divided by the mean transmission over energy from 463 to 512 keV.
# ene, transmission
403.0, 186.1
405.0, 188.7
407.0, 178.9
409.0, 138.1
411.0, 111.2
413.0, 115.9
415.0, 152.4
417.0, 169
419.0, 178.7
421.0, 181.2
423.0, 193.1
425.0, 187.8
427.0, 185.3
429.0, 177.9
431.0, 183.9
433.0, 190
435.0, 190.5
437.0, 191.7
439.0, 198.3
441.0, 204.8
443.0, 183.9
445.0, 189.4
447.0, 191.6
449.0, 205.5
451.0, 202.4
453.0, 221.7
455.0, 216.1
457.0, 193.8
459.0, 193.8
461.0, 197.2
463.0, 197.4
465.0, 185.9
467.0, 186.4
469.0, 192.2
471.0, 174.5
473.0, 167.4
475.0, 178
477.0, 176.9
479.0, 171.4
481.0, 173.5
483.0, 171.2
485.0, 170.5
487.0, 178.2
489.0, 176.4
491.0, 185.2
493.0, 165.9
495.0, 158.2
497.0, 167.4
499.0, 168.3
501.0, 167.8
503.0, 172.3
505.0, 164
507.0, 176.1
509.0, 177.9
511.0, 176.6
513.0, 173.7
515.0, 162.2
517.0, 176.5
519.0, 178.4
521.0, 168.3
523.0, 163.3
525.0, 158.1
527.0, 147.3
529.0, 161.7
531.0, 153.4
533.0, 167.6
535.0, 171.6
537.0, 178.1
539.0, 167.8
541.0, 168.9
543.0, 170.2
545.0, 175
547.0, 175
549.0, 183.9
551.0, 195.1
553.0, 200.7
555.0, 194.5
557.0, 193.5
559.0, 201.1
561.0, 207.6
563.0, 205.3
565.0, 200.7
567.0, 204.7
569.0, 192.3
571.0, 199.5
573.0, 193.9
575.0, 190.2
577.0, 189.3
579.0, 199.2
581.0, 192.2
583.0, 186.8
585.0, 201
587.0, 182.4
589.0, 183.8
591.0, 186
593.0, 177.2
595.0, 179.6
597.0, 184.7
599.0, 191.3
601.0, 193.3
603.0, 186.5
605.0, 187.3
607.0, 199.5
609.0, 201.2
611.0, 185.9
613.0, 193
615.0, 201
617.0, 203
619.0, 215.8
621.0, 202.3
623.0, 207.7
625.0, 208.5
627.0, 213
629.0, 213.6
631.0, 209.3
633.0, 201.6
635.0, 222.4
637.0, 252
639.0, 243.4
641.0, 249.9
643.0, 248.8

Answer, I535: 1.1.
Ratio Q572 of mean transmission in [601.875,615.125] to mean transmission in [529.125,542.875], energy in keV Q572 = 1.15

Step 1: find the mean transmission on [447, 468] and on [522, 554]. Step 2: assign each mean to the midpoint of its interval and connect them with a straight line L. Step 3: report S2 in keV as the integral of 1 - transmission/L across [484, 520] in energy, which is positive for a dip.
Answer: 2.3 keV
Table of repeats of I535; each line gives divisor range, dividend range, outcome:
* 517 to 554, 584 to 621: 1.12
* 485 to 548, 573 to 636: 1.16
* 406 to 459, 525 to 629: 1.04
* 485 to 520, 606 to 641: 1.23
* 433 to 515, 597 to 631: 1.09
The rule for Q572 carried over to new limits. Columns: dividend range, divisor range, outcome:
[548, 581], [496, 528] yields 1.17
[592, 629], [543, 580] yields 1.01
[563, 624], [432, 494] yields 1.03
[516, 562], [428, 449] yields 0.92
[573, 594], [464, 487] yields 1.07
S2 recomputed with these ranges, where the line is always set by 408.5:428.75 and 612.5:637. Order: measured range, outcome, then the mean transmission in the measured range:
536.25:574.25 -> 0.8 keV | 190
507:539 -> 3.2 keV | 168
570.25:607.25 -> 2.2 keV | 189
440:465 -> -4.3 keV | 199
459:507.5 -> 0.2 keV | 176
